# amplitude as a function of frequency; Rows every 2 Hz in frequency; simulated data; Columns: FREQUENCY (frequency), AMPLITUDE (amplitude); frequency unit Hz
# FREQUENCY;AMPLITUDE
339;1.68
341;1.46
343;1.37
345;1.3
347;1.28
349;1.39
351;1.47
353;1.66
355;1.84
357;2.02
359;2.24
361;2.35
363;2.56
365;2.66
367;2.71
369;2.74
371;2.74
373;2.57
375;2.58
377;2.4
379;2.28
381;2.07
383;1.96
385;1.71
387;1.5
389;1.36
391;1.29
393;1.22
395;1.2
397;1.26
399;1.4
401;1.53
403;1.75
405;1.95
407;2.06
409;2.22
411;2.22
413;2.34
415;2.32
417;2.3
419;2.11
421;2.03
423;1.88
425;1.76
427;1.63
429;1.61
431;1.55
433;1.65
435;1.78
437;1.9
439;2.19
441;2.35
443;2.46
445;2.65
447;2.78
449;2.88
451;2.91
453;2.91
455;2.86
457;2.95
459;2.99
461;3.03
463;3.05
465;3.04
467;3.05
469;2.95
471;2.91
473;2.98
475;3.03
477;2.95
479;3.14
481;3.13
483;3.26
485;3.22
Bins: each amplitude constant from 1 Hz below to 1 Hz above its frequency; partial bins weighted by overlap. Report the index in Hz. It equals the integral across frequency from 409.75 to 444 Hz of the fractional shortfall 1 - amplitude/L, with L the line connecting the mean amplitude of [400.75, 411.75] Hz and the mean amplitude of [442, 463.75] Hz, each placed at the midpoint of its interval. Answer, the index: 4.96 Hz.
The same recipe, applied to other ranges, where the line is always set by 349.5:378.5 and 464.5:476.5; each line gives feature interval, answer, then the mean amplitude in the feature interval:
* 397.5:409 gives 3.60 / 1.76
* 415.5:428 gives 3.31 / 1.97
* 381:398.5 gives 7.05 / 1.47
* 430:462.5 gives 3.95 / 2.5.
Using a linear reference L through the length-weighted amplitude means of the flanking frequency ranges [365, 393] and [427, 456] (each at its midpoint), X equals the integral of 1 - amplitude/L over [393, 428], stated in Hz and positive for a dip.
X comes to 5.6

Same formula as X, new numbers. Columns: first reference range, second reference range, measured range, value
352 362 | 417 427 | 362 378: -4.9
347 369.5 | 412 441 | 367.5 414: 2.1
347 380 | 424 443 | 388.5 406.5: 5.2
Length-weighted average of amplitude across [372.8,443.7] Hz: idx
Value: 1.89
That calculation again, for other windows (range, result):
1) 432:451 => 2.33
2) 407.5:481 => 2.49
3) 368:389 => 2.21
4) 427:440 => 1.77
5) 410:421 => 2.24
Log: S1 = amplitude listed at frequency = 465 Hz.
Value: 3.04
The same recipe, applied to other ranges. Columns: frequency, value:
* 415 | 2.32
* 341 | 1.46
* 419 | 2.11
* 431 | 1.55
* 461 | 3.03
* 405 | 1.95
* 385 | 1.71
